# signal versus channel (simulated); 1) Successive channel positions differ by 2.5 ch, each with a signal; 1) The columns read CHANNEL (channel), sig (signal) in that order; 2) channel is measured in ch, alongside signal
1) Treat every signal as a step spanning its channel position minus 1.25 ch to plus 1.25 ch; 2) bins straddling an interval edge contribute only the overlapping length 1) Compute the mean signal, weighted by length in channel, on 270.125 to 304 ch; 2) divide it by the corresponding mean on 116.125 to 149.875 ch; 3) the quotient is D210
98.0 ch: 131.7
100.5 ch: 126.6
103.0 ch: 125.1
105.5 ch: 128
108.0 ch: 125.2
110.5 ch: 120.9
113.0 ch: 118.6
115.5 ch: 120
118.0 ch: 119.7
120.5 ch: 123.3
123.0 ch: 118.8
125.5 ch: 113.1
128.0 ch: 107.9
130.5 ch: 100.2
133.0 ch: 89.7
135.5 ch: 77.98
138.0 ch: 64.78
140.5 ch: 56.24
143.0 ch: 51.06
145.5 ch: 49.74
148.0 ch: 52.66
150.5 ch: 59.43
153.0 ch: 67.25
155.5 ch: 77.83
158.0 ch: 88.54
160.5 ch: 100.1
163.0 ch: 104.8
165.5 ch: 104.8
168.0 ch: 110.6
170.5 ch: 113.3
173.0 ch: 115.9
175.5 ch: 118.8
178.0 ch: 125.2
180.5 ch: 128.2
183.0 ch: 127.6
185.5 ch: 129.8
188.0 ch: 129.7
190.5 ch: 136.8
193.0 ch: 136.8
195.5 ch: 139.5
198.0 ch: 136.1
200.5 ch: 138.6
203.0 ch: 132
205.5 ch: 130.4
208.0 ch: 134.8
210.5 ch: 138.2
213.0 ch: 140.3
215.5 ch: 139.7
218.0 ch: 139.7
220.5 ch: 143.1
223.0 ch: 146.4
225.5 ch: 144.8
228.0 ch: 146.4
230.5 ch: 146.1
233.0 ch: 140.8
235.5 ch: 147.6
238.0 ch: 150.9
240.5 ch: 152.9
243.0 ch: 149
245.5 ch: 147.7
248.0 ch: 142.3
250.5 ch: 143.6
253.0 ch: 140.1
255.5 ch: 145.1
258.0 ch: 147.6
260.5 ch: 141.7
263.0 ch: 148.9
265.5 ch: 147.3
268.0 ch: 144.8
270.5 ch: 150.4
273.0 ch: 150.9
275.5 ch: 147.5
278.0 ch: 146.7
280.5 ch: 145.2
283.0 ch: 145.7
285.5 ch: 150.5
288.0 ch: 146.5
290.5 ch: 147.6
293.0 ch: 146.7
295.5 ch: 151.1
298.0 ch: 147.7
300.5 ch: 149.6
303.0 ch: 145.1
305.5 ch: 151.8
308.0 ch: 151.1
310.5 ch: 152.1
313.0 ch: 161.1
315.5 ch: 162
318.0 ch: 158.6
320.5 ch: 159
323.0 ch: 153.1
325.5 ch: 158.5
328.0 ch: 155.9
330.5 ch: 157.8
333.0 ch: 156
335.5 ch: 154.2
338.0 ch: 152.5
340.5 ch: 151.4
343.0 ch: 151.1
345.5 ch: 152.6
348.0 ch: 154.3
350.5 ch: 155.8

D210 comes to 1.71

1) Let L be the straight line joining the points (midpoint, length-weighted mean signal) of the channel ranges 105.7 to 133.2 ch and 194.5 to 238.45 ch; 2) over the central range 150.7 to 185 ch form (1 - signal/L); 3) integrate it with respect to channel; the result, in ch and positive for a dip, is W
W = 6.2 ch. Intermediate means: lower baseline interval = 116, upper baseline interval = 141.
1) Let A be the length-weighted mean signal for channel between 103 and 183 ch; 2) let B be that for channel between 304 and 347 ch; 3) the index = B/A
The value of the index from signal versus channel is 1.56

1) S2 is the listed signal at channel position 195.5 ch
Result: 139.5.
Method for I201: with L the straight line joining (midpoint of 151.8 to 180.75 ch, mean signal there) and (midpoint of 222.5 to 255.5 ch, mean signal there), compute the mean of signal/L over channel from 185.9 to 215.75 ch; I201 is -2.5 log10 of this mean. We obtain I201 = -0.101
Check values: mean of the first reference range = 104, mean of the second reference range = 146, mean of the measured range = 136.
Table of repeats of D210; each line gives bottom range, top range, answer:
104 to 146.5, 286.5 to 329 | 1.53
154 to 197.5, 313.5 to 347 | 1.33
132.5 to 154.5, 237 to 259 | 2.35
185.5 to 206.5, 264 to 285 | 1.09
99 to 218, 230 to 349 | 1.35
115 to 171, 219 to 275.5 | 1.64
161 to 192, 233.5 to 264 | 1.22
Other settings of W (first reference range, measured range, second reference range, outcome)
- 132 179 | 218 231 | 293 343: -3.4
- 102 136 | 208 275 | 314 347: -3.4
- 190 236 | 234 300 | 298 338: 0.1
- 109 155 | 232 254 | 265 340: -2.8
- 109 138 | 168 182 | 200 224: 0.7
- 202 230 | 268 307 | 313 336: 0.9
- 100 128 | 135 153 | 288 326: 9.6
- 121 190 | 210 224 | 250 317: -2.3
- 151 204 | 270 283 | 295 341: -0.4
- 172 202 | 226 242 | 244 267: -0.8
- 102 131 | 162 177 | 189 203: 2.2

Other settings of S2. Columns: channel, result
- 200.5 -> 138.6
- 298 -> 147.7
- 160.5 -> 100.1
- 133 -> 89.7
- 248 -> 142.3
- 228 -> 146.4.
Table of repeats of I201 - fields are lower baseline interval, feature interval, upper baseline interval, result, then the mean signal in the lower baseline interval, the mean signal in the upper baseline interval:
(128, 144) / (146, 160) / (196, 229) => 0.29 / 76.4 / 139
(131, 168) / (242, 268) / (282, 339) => -0.15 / 76.4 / 153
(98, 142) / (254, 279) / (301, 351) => -0.04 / 108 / 155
